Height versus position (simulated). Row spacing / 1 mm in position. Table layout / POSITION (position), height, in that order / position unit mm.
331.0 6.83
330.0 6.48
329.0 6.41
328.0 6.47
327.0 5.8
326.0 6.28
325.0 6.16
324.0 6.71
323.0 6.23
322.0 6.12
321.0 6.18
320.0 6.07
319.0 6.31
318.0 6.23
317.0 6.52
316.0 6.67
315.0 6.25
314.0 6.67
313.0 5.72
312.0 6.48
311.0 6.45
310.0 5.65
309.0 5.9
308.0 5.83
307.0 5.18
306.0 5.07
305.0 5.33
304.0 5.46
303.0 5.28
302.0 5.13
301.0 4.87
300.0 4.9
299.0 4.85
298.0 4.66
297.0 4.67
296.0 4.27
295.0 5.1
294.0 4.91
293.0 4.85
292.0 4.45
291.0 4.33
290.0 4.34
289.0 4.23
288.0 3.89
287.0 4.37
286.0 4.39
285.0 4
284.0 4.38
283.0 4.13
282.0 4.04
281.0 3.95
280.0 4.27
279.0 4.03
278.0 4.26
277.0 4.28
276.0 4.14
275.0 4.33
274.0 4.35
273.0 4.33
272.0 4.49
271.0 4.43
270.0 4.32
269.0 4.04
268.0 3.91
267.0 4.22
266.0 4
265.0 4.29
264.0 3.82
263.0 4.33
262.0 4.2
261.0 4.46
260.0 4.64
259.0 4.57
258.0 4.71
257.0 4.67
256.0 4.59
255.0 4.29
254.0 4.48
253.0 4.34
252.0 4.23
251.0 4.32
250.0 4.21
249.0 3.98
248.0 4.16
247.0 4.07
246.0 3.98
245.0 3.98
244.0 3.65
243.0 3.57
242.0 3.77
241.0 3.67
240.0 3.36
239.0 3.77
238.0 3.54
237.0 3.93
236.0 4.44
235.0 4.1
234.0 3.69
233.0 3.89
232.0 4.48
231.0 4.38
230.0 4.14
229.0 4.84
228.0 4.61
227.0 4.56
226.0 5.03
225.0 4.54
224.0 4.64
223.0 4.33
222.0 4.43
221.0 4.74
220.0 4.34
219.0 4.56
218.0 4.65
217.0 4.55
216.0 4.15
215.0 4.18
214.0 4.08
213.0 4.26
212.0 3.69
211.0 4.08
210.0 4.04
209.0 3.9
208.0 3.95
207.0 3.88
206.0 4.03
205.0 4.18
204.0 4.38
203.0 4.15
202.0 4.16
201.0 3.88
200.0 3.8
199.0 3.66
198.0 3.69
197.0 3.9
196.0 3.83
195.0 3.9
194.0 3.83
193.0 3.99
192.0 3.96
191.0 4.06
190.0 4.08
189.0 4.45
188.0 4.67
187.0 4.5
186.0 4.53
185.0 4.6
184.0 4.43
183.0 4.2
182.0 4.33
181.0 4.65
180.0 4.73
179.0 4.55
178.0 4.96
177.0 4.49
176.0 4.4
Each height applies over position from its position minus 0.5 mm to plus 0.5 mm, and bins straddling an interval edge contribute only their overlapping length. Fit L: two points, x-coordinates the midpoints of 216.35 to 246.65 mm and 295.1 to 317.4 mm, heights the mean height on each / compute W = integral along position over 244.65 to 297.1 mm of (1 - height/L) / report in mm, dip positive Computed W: 6.3 mm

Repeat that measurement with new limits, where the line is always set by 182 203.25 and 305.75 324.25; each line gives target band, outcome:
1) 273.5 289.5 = 4.0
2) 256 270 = 2.5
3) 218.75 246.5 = 3.4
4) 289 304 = 2.7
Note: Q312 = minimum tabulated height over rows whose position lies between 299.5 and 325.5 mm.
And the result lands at 4.87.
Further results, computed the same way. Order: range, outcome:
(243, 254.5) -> 3.57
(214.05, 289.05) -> 3.36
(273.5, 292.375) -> 3.89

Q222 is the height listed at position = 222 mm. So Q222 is 4.43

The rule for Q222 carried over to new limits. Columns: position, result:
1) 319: 6.31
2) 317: 6.52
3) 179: 4.55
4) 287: 4.37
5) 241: 3.67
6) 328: 6.47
